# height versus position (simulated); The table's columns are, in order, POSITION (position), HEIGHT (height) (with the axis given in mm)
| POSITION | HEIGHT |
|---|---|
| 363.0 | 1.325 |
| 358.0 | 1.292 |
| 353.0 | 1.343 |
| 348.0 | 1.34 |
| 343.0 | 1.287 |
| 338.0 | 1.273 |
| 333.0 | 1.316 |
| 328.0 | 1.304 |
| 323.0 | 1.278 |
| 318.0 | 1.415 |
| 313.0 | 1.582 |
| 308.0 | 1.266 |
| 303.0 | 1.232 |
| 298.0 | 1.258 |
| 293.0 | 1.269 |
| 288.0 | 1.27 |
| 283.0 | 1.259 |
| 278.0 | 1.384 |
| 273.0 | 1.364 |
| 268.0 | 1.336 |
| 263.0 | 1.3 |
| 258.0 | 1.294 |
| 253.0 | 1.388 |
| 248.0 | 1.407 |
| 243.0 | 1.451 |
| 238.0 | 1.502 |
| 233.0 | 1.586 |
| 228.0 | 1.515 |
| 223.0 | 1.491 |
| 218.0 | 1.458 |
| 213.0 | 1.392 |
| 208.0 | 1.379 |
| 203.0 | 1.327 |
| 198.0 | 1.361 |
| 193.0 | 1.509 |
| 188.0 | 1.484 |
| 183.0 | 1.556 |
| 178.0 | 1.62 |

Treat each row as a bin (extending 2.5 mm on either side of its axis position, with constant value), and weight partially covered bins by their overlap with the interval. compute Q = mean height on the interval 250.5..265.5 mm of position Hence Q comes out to 1.33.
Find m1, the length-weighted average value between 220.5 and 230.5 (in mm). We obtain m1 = 1.5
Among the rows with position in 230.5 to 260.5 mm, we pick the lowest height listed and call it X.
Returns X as 1.294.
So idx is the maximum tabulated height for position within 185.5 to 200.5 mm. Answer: 1.509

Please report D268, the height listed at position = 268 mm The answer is 1.336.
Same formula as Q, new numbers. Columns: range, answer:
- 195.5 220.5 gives 1.38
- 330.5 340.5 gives 1.29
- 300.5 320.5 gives 1.37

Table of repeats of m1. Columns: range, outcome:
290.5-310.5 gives 1.26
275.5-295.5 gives 1.3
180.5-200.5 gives 1.48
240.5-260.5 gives 1.39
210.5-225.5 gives 1.45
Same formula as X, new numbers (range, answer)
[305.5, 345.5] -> 1.266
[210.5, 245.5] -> 1.392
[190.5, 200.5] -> 1.361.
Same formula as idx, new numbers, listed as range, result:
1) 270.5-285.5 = 1.384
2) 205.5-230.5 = 1.515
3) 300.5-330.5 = 1.582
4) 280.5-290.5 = 1.27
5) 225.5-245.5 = 1.586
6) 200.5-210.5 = 1.379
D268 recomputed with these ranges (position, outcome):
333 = 1.316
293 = 1.269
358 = 1.292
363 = 1.325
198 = 1.361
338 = 1.273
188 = 1.484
